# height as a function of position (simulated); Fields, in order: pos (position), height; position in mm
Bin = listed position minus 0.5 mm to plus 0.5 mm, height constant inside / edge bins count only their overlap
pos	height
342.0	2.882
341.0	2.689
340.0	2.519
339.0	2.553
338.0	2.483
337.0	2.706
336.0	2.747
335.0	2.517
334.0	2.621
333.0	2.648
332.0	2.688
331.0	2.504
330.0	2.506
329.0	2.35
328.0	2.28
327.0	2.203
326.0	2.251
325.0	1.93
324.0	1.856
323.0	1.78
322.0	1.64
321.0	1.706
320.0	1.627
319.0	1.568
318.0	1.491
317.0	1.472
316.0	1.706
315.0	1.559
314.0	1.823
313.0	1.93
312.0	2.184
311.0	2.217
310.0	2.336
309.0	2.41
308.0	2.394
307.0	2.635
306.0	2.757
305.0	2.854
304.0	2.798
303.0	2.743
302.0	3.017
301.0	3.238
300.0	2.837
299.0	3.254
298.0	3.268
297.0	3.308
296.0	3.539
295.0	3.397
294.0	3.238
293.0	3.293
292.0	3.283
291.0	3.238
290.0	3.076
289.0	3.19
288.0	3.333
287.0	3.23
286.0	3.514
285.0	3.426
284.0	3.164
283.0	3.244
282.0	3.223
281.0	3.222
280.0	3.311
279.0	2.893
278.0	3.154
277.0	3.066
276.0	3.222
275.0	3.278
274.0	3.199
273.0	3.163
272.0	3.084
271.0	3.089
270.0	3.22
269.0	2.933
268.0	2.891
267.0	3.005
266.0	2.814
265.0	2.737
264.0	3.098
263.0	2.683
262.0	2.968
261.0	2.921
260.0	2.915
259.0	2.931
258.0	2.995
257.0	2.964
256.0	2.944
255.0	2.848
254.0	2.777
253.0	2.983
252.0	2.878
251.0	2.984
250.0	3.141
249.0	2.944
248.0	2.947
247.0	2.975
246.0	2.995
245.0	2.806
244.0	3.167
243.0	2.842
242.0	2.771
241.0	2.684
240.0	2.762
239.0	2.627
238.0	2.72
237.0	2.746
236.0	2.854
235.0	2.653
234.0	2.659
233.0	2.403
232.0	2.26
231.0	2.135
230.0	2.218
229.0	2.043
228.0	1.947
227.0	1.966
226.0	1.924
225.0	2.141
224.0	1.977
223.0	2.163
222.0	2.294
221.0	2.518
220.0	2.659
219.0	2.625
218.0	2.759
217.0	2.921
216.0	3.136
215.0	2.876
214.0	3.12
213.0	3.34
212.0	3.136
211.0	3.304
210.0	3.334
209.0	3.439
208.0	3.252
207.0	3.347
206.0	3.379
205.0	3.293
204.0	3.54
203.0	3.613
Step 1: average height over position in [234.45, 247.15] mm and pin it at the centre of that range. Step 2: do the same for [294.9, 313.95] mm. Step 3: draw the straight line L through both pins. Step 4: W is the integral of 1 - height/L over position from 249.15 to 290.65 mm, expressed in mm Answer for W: -4.2 mm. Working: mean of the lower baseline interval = 2.81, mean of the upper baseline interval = 2.76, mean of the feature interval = 3.07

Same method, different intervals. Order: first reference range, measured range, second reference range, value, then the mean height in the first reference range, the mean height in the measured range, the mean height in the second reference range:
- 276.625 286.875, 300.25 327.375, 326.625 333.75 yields 5.7 mm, 3.22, 2.16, 2.46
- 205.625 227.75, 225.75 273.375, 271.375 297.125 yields 3.8 mm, 2.79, 2.77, 3.24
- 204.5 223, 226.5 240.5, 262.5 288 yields 2.9 mm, 3.02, 2.43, 3.12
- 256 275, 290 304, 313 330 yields -5.0 mm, 2.99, 3.19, 1.85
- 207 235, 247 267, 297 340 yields -3.2 mm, 2.63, 2.92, 2.35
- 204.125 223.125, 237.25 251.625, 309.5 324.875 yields -1.2 mm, 3.02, 2.88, 1.8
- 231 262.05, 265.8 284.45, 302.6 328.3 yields -4.5 mm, 2.83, 3.12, 2.08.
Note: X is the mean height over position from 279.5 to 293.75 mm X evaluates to 3.27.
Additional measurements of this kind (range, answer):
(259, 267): 2.89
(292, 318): 2.64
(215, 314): 2.84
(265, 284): 3.1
